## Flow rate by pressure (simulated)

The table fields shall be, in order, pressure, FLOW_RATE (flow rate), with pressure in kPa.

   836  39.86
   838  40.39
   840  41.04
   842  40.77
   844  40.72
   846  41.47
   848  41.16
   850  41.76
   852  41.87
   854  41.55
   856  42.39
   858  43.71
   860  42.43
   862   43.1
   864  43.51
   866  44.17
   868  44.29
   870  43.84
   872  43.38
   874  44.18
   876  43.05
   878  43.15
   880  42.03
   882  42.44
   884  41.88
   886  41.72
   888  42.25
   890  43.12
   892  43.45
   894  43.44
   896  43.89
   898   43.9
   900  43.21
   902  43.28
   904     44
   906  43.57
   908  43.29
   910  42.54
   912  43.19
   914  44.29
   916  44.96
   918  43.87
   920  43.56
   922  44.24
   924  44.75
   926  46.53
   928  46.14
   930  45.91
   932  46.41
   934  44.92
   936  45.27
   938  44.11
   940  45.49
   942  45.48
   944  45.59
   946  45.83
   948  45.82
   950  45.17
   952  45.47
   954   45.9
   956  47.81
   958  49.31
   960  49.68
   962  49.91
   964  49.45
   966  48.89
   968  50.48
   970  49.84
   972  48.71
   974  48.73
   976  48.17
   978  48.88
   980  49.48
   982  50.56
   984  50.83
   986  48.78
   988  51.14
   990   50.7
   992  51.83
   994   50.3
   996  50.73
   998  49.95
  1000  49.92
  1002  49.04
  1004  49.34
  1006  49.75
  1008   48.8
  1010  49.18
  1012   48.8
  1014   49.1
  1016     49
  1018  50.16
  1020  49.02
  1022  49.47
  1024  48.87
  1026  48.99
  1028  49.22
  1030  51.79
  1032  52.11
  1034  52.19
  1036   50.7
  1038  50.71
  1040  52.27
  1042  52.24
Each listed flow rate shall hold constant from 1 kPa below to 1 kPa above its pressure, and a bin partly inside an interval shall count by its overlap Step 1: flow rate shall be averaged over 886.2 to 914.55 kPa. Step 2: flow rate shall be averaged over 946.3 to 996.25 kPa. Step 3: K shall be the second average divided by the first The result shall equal 1.1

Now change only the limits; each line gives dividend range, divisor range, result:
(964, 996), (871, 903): 1.16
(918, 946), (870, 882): 1.05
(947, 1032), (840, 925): 1.15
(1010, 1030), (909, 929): 1.11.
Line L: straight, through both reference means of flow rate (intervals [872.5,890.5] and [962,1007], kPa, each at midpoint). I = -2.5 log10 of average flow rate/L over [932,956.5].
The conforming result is 0.03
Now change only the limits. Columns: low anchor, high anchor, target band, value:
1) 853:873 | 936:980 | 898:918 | 0.041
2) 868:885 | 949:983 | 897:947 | 0.032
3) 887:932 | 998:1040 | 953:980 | -0.042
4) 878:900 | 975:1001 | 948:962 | 0.009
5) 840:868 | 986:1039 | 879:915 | 0.031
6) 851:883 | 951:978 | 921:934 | 0.022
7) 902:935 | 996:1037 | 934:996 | -0.028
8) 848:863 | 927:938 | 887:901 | 0.016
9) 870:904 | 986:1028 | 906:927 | 0.015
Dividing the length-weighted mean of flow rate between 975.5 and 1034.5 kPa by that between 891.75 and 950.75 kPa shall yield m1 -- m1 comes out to 1.1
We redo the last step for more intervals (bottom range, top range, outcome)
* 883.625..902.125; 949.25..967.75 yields 1.12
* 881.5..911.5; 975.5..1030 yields 1.15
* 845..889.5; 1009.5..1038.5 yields 1.17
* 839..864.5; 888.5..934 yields 1.05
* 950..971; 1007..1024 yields 1.01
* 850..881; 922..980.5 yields 1.09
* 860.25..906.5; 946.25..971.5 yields 1.11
